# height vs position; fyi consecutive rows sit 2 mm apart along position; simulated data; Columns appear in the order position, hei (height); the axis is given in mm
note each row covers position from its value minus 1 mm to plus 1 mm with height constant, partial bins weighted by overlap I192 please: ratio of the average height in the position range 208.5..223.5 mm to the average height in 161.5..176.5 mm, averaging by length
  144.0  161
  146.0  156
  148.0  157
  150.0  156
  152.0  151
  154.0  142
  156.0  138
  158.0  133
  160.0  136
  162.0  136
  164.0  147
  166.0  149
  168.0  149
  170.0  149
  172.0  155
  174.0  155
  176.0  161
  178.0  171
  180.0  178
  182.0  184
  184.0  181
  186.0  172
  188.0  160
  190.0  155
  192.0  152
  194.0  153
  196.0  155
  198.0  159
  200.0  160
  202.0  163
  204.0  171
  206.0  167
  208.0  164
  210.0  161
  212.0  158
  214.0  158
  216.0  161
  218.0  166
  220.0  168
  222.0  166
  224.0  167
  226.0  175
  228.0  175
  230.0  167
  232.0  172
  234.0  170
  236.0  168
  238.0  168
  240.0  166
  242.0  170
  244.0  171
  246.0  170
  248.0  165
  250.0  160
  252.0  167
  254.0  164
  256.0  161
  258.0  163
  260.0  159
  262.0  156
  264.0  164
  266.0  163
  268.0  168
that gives 1.1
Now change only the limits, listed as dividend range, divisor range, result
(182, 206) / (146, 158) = 1.10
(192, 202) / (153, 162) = 1.14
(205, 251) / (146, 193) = 1.07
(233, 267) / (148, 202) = 1.06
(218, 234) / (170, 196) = 1.04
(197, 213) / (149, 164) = 1.15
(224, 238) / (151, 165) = 1.22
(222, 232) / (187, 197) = 1.10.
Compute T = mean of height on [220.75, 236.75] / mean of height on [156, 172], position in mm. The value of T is 1.19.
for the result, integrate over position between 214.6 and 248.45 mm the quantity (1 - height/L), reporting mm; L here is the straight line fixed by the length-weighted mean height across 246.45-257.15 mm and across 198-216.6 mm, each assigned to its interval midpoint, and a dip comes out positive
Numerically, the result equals -1.1 mm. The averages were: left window 162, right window 164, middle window 168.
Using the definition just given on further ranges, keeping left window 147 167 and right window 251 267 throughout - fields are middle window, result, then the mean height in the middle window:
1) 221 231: -0.9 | 170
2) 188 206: -0.9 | 159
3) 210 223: -0.7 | 163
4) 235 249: -0.8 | 168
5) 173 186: -2.0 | 172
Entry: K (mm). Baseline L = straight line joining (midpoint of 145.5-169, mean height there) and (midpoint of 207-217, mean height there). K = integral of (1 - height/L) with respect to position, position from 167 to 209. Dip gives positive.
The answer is -2.4 mm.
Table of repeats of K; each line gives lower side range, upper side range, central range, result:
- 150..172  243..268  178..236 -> -4.6 mm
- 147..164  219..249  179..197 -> -1.3 mm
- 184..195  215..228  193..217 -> 0.5 mm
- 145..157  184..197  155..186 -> -0.1 mm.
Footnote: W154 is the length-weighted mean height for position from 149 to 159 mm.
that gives 144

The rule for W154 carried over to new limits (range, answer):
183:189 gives 171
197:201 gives 160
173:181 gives 166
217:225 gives 167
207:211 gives 162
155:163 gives 136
